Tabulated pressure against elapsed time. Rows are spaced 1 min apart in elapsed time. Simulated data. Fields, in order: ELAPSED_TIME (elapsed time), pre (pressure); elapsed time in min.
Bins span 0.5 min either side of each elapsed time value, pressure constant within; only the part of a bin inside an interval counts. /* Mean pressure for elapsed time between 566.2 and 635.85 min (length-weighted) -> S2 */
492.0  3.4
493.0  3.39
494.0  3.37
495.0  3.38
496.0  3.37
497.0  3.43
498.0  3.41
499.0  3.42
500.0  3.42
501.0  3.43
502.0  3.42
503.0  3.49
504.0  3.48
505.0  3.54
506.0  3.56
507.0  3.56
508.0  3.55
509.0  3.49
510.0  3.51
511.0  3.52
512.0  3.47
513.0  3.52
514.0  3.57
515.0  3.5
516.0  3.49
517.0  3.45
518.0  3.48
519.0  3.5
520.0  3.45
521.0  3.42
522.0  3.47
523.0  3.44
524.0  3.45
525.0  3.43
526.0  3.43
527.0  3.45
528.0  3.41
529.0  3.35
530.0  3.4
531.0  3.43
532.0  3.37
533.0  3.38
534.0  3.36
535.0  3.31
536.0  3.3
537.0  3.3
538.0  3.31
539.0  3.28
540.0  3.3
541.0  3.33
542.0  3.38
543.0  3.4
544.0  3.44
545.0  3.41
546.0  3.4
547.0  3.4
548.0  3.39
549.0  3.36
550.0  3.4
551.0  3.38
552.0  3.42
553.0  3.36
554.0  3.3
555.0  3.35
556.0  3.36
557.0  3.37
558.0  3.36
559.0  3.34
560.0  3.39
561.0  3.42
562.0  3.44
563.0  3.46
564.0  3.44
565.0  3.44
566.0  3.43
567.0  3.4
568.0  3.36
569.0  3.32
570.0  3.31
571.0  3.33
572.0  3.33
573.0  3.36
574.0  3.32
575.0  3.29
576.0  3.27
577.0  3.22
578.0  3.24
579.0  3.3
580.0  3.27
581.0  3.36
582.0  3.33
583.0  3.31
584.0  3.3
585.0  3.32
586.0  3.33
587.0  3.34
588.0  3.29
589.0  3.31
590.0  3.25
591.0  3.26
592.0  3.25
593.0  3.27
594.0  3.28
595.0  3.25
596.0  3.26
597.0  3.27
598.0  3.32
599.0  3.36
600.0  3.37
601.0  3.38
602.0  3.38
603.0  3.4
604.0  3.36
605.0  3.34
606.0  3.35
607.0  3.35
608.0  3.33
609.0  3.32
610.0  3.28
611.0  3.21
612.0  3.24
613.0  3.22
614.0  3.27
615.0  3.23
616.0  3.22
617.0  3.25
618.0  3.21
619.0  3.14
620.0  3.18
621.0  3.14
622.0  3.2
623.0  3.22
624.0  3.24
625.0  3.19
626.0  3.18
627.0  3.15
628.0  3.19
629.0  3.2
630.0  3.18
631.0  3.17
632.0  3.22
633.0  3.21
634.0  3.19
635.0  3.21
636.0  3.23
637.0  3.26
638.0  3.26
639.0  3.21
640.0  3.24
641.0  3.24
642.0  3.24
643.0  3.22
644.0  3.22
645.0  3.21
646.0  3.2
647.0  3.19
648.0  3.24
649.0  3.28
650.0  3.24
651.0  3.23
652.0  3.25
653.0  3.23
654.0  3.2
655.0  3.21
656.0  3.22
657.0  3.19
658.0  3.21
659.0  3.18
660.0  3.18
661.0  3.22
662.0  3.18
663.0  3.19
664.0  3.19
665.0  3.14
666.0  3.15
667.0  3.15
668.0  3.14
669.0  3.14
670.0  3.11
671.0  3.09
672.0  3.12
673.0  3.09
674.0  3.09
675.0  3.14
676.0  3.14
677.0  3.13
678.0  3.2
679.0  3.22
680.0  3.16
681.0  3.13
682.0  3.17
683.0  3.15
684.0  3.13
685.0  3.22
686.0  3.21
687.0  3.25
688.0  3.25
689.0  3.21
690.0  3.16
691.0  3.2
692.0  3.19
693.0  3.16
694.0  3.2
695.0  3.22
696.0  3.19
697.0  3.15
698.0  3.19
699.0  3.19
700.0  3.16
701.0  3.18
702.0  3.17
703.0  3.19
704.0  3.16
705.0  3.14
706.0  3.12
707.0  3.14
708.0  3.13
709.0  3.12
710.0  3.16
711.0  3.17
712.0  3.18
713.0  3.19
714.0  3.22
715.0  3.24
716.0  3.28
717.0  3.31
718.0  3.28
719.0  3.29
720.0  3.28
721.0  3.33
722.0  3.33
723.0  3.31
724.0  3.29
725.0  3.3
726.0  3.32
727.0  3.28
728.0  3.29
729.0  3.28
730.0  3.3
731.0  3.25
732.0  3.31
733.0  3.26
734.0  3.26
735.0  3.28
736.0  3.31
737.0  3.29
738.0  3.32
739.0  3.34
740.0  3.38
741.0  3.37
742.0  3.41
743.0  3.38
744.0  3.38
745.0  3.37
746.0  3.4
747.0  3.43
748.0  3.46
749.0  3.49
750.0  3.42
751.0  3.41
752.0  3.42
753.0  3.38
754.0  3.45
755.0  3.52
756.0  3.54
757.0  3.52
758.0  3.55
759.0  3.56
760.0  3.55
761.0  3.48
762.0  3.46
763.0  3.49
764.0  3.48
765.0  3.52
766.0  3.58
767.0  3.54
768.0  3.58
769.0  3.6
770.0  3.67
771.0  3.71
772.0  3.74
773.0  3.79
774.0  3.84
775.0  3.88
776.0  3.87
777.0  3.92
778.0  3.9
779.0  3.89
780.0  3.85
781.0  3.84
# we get 3.27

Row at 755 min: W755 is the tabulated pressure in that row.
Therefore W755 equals 3.52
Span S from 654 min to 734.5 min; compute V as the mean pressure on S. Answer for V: 3.2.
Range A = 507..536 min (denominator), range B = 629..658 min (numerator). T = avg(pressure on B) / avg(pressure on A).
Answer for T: 0.9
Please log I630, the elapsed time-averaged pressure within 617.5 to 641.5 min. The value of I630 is 3.2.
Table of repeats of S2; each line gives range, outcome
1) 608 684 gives 3.2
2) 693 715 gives 3.17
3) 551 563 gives 3.38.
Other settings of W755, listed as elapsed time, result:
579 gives 3.3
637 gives 3.26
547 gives 3.4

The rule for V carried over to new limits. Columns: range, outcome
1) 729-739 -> 3.29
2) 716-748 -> 3.32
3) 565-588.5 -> 3.32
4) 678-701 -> 3.19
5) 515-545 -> 3.4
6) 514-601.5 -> 3.36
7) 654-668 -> 3.18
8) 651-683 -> 3.17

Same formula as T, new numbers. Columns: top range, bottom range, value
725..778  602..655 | 1.07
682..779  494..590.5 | 0.99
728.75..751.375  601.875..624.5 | 1.03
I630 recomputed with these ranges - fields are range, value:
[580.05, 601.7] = 3.31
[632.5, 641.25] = 3.23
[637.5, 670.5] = 3.2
